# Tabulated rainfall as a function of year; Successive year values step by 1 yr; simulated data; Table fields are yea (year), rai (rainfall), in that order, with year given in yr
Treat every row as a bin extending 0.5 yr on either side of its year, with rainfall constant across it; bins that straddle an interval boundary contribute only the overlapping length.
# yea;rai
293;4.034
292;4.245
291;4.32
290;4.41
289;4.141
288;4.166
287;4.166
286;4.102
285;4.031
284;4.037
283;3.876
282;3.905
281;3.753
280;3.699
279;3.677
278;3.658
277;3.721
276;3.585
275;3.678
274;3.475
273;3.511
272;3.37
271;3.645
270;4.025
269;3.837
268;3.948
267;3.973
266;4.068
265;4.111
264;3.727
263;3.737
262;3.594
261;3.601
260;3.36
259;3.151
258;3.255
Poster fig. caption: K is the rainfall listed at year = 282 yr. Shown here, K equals 3.905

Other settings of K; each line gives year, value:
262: 3.594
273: 3.511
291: 4.32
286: 4.102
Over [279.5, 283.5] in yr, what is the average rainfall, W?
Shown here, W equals 3.81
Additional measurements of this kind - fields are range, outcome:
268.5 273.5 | 3.68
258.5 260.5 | 3.26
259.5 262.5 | 3.52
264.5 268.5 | 4.03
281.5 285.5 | 3.96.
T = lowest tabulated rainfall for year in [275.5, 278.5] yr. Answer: 3.585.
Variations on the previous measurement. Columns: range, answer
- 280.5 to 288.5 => 3.753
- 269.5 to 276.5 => 3.37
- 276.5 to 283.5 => 3.658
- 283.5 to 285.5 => 4.031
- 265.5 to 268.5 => 3.948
